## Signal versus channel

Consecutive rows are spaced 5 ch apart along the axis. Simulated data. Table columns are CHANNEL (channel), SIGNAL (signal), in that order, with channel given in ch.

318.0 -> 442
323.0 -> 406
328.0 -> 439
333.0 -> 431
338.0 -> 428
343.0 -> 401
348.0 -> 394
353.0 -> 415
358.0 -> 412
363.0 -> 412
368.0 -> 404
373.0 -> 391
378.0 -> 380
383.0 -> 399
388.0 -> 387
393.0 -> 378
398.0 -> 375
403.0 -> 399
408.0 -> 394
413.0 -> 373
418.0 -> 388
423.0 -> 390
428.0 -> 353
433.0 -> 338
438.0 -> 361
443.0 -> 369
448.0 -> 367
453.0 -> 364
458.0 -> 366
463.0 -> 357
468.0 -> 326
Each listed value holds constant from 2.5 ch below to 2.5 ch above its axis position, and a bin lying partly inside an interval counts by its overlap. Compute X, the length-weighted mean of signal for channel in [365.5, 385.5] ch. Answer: 394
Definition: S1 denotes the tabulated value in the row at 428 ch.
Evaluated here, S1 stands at 353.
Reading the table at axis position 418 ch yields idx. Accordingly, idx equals 388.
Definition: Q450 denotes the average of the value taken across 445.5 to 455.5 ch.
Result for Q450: 366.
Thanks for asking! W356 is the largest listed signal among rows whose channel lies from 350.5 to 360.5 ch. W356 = 415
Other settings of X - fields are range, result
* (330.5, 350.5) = 414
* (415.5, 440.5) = 366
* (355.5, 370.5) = 409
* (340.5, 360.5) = 406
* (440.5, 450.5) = 368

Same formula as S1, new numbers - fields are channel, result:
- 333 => 431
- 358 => 412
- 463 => 357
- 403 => 399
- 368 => 404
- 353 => 415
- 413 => 373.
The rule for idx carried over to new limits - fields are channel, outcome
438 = 361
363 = 412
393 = 378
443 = 369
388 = 387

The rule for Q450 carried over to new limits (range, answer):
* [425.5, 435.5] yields 346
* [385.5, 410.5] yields 387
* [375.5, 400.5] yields 384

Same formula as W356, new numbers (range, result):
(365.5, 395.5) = 404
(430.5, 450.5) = 369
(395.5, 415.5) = 399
